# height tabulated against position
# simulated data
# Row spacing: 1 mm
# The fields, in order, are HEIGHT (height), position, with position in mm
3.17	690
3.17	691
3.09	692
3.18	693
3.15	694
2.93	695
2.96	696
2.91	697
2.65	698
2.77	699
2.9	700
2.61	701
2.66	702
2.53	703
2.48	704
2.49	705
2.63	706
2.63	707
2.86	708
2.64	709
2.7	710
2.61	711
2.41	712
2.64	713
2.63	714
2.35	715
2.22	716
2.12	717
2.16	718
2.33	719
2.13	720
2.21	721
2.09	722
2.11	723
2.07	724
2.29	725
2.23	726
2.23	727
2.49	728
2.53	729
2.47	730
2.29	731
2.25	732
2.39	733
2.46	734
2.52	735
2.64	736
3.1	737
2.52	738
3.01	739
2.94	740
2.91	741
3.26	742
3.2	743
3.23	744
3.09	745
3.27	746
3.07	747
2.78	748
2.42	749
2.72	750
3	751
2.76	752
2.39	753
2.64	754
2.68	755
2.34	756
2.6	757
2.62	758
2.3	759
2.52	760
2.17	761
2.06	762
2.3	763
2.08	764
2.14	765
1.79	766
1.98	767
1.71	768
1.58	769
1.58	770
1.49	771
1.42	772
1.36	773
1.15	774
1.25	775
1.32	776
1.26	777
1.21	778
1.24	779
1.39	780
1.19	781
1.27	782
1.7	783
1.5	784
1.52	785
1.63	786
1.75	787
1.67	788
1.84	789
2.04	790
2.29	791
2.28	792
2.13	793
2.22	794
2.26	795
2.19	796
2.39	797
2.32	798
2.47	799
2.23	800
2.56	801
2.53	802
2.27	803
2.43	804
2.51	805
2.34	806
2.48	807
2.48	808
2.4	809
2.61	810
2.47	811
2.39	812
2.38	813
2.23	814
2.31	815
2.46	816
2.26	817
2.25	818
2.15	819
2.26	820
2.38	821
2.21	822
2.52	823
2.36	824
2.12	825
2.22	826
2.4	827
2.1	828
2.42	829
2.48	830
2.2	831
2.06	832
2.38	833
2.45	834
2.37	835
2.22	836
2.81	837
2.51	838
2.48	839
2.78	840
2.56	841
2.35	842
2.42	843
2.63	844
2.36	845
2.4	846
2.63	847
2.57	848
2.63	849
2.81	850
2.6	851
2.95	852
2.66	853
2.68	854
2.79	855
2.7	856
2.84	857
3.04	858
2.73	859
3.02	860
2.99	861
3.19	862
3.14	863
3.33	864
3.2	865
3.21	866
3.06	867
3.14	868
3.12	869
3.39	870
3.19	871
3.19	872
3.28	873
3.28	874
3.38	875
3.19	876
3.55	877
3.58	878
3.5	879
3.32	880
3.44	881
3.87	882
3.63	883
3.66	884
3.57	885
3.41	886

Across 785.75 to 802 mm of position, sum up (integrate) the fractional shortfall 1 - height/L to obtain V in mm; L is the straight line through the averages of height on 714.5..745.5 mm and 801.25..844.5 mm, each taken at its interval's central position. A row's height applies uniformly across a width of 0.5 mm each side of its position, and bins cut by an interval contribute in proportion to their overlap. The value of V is 1.8 mm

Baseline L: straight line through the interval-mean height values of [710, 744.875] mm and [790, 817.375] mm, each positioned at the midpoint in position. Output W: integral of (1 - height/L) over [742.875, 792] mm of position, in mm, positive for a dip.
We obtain 7.9 mm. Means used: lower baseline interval 2.51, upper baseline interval 2.36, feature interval 2.04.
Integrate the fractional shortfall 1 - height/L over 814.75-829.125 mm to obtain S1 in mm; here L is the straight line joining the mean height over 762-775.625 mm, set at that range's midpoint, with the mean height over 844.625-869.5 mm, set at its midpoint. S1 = 0.7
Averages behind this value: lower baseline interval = 1.69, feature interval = 2.29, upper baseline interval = 2.87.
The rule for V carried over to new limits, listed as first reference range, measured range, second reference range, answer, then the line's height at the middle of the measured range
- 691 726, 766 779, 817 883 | 5.92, 2.66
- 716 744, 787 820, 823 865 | 3.39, 2.56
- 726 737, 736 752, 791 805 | -3.45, 2.43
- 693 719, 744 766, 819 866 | 0.41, 2.62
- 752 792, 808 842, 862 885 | 3.24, 2.63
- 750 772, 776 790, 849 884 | 5.37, 2.41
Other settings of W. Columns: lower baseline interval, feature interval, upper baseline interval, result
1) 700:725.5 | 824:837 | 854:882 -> 3.0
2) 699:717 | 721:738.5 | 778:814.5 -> 0.5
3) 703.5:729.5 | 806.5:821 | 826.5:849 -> 0.4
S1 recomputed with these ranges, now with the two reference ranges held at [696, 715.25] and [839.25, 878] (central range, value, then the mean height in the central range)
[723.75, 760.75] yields 0.8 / 2.66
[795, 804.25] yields 1.5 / 2.37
